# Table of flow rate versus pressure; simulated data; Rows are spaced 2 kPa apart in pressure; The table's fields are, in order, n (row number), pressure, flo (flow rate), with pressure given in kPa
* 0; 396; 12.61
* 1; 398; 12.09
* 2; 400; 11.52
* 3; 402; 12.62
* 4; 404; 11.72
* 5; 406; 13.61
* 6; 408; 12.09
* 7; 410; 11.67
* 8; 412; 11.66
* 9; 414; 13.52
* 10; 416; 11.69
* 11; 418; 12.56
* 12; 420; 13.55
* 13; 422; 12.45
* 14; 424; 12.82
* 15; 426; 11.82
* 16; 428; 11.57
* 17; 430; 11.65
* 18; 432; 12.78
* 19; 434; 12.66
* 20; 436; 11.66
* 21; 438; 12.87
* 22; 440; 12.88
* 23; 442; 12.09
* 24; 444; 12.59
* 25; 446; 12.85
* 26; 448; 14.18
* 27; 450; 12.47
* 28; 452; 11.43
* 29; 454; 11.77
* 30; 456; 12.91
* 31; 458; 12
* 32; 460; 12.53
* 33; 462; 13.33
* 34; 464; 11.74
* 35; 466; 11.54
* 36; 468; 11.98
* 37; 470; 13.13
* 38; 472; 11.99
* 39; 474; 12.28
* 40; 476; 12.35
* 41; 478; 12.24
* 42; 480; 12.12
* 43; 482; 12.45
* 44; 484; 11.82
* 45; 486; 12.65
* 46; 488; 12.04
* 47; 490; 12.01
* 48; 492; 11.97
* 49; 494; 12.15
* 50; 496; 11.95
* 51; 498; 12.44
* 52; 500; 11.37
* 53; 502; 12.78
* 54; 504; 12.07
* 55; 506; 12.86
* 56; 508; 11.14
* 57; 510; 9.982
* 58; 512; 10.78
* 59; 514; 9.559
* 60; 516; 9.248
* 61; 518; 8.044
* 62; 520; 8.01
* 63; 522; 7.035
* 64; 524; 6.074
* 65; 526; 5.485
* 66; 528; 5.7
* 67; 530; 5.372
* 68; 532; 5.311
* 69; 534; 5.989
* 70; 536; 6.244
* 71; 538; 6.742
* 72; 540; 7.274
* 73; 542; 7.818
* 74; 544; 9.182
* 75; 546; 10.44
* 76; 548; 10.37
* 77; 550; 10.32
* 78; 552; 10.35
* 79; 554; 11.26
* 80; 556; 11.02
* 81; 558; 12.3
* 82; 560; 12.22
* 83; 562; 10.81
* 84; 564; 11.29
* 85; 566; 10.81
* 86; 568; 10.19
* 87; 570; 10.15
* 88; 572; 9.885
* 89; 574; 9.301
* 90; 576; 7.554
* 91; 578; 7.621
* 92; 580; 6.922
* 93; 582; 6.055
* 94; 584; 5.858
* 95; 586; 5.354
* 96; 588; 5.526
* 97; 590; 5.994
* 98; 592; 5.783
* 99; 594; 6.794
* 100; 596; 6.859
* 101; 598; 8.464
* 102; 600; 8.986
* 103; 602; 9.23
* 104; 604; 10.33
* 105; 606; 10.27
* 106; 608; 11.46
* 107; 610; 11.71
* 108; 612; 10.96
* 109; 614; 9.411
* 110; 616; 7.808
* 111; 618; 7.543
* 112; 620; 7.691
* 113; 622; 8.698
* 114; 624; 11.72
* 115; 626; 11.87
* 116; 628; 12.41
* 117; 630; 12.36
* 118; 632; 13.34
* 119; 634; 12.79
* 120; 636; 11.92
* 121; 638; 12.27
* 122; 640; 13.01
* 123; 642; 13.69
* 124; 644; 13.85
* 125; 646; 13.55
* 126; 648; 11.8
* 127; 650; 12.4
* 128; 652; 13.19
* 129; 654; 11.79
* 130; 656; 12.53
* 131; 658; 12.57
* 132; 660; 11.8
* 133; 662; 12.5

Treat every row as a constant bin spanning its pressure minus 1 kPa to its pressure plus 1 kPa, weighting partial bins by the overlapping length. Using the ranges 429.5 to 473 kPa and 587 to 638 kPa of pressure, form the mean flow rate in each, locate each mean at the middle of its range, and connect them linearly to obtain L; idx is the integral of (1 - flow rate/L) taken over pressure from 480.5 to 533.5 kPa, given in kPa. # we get 7.0 kPa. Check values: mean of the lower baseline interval 12.4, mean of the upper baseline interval 9.65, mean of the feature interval 9.99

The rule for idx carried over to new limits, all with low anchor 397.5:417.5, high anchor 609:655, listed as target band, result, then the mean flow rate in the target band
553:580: 3.5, 10.2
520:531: 5.3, 6.12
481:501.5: -0.2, 12.1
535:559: 4.8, 9.44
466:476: -0.2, 12.3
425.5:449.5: -0.7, 12.5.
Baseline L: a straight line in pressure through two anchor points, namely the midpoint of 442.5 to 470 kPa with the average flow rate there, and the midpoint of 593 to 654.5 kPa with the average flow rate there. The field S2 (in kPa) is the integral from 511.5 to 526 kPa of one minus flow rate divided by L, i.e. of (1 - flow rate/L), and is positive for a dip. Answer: 4.59 kPa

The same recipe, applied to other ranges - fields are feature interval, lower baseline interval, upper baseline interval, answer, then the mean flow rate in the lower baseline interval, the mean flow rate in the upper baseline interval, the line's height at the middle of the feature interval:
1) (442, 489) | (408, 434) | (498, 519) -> -3.2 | 12.3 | 10.9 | 11.6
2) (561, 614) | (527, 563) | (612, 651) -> 7.7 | 8.82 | 11.5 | 10.1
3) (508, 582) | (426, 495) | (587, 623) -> 9.1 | 12.3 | 8.53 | 10.1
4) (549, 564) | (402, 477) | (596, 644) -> 0.2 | 12.4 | 10.8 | 11.3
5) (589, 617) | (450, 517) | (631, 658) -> 8.2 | 11.9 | 12.8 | 12.5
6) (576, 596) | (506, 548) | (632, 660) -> 7.7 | 7.95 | 12.7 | 10.3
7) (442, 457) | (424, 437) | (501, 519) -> -1.0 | 12.1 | 10.7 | 11.8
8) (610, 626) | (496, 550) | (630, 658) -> 3.3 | 8.83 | 12.8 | 11.9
